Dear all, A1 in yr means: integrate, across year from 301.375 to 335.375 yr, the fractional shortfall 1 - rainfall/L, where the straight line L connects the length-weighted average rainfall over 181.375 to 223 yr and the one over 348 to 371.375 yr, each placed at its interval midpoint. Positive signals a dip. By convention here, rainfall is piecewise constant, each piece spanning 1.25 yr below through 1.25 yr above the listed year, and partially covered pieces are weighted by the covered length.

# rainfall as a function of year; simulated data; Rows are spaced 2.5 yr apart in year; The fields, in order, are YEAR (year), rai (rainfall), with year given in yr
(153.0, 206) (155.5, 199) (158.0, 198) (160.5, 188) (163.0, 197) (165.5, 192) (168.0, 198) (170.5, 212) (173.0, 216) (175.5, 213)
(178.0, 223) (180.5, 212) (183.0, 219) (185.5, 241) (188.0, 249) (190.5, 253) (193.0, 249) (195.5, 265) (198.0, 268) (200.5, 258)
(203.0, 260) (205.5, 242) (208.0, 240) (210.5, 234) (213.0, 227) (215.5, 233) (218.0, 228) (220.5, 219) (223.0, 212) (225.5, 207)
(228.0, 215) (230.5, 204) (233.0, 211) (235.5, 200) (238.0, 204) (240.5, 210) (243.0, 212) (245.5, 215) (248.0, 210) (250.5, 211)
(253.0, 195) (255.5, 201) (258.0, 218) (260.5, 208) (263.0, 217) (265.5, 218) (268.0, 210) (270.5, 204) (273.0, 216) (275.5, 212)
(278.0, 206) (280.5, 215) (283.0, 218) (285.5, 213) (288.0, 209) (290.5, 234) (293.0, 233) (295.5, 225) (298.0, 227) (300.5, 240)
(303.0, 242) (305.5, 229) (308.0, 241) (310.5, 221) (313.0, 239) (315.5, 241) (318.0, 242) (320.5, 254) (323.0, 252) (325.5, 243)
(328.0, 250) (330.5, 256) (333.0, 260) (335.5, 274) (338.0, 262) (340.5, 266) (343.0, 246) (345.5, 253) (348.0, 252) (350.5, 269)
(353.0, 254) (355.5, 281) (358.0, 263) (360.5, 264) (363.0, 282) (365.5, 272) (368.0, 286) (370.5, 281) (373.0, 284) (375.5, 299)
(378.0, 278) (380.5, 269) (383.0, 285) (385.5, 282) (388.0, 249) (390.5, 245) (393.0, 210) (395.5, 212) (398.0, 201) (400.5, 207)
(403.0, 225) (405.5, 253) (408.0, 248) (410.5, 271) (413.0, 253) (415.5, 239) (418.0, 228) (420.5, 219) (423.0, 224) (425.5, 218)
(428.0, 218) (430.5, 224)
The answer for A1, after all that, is 2.41 yr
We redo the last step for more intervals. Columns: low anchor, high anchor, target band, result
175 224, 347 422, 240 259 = 2.6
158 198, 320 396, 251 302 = 6.0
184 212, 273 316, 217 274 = 6.6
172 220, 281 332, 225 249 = 2.9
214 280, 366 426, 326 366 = -4.3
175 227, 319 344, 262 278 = 2.2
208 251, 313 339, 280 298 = 1.3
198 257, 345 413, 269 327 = 2.4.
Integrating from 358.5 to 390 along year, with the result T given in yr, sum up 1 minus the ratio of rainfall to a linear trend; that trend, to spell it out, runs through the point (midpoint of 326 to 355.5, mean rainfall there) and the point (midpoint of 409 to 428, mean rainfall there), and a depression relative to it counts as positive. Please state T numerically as -3.5 yr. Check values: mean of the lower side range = 259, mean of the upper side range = 235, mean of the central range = 276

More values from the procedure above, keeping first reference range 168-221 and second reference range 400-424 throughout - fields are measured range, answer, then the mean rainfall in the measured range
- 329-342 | -1.4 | 263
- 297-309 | 0.0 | 236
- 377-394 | -1.6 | 260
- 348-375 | -4.1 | 273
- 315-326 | -0.5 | 247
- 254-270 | 1.7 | 211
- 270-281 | 1.2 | 211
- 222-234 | 1.3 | 210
